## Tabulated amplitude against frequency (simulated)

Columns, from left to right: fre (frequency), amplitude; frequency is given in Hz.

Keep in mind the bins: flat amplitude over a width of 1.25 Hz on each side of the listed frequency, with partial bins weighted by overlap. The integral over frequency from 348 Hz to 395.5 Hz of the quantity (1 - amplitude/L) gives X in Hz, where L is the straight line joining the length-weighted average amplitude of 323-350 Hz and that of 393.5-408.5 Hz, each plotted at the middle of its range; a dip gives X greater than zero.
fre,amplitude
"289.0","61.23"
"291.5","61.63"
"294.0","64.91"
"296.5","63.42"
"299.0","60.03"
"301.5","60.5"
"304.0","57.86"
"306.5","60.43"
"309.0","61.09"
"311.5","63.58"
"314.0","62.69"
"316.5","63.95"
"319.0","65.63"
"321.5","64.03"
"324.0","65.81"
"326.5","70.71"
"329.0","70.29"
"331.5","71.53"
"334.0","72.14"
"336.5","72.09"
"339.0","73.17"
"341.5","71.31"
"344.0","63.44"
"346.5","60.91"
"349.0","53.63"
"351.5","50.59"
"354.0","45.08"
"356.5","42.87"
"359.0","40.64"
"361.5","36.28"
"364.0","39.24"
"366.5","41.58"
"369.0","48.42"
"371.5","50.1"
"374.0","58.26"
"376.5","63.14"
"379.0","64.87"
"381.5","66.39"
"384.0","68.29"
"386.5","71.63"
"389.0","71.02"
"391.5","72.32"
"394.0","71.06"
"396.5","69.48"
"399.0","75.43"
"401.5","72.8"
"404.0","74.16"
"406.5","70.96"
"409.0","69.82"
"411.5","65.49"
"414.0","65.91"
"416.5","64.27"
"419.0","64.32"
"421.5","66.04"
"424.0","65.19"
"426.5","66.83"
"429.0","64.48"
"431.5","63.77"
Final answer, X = 10.0 Hz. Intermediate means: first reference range 67.9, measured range 55.6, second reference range 72.3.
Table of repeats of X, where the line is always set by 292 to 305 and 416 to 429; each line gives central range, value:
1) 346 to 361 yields 3.7 Hz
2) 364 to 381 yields 2.7 Hz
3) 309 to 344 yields -3.1 Hz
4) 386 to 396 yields -1.1 Hz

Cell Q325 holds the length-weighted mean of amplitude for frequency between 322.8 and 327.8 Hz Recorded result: 68.3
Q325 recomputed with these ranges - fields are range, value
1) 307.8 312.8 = 62.4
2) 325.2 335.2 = 71.1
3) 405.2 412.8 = 68.8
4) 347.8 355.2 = 49.8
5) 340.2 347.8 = 65.2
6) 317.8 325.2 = 65.1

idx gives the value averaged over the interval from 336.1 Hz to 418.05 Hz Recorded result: 61.3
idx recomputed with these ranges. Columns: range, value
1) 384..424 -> 69.5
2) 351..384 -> 50.5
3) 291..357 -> 63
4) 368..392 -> 63.3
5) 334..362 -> 56.7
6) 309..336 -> 66.9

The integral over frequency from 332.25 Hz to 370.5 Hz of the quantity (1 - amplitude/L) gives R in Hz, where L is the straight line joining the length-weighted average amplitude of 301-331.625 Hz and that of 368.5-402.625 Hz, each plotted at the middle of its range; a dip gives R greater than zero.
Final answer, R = 6.4 Hz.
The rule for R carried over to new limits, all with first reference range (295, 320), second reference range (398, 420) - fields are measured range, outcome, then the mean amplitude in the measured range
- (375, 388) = 0.1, 66.8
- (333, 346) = -1.1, 69.8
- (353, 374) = 7.0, 43.9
